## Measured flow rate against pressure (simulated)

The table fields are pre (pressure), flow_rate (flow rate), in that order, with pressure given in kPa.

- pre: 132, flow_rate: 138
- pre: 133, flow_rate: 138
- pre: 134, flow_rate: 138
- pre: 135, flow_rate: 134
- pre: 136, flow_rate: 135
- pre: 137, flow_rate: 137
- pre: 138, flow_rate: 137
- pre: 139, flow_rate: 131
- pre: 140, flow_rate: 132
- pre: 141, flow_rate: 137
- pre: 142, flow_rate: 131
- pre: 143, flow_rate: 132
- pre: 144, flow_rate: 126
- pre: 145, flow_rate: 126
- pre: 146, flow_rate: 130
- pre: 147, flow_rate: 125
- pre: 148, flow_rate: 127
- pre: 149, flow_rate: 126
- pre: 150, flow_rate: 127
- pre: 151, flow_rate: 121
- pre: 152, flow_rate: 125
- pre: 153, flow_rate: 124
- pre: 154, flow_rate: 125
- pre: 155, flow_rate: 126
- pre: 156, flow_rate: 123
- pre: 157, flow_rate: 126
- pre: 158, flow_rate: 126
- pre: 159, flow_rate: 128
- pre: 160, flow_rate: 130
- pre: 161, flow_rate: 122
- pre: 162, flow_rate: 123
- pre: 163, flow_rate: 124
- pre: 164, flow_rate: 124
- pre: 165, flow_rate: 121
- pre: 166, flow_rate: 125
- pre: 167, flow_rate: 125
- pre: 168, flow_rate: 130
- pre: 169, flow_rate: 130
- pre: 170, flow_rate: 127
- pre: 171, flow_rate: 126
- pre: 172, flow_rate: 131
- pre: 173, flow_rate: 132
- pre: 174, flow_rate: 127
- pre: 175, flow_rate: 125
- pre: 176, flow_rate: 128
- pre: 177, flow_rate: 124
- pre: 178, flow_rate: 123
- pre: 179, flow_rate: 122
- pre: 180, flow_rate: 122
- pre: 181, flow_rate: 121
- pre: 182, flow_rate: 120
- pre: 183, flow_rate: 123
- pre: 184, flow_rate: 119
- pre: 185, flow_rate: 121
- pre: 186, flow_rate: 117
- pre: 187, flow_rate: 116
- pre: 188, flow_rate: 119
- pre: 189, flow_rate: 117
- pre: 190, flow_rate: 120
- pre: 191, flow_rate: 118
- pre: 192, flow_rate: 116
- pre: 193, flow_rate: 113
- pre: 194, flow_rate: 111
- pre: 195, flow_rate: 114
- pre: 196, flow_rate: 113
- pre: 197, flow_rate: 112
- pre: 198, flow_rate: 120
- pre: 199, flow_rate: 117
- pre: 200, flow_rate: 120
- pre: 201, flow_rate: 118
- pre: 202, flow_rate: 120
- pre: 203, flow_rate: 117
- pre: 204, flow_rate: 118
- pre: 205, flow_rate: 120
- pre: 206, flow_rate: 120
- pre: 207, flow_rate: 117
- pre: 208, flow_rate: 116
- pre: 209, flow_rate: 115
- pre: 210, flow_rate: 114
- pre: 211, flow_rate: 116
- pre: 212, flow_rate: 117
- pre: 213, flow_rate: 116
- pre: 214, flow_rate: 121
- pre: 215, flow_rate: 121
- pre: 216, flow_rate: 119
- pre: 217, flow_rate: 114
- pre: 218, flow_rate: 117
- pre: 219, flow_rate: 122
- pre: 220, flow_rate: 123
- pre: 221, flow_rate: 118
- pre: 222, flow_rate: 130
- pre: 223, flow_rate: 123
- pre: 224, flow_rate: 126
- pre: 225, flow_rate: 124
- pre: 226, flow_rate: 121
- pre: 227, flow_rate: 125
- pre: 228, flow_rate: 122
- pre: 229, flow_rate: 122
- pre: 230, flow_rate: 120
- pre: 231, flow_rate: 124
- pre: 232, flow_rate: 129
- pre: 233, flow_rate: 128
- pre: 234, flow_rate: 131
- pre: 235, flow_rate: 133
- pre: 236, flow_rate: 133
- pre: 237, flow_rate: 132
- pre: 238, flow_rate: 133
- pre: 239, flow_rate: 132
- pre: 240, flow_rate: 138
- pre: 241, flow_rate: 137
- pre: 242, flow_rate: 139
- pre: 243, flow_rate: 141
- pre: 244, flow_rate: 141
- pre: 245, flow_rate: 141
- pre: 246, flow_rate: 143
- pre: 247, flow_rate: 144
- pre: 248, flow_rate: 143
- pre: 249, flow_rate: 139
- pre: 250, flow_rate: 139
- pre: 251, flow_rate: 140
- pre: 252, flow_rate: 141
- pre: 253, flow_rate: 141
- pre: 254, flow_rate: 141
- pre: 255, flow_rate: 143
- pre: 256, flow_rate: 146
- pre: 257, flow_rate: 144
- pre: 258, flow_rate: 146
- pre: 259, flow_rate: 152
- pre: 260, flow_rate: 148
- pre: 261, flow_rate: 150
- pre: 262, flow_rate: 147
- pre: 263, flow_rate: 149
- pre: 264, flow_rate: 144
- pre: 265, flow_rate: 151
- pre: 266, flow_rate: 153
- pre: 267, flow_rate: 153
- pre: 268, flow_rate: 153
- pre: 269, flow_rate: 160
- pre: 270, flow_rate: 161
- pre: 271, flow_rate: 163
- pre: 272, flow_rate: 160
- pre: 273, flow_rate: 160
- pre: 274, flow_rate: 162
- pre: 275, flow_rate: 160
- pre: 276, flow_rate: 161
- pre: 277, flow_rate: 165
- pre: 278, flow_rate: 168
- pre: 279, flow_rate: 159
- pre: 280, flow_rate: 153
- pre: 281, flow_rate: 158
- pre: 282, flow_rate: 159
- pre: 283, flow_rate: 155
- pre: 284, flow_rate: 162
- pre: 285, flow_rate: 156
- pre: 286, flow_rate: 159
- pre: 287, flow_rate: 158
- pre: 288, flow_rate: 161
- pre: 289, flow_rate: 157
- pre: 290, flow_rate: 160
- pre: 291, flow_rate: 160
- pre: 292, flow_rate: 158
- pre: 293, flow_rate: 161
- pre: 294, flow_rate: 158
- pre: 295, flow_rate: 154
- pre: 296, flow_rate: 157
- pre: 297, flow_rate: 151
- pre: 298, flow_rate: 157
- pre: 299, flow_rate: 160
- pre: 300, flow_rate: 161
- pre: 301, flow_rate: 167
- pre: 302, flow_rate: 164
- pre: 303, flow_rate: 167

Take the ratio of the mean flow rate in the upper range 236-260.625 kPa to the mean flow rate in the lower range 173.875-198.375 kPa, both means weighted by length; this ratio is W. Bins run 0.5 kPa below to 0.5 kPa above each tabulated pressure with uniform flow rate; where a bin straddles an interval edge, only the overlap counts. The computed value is 1.18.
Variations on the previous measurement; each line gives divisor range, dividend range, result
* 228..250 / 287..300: 1.18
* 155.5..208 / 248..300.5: 1.27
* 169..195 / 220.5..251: 1.08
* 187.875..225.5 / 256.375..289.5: 1.32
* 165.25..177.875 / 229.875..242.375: 1.04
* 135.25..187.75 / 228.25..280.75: 1.15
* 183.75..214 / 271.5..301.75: 1.36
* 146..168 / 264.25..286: 1.27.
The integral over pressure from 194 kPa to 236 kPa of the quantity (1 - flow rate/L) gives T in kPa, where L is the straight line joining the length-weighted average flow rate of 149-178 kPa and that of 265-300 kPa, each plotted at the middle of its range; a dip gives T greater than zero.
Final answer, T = 5.90 kPa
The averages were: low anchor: 126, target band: 120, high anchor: 159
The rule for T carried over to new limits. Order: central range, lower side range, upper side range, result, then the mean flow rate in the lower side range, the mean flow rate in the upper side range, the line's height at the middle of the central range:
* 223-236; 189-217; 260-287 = 0.6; 117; 157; 132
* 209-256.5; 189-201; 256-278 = 2.3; 116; 154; 136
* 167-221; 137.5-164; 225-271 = 5.2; 127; 140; 133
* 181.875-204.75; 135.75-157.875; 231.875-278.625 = 3.1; 128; 146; 136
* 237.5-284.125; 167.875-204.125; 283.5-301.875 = -0.5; 121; 159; 147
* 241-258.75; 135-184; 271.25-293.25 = 1.1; 127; 160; 151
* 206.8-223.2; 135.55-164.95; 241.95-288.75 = 2.6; 128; 151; 141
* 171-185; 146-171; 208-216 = -0.2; 126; 117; 122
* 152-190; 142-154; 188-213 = -0.6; 126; 117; 122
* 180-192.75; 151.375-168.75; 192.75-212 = 0.1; 125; 116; 120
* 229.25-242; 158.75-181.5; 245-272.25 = 1.0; 126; 148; 142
